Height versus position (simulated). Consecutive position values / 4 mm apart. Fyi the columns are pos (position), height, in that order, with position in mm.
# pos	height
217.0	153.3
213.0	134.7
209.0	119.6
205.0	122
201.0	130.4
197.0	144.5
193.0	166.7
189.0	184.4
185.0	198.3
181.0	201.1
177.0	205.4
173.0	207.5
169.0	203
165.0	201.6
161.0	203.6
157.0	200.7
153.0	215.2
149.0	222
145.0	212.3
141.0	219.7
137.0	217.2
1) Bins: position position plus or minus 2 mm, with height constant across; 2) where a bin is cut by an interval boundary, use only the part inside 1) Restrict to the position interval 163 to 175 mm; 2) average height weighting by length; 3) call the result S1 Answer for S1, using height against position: 204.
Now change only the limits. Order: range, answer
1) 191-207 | 141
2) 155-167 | 202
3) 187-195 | 176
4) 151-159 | 208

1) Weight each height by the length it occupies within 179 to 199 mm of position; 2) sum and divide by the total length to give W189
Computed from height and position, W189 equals 179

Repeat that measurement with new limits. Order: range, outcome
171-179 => 206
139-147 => 216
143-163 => 211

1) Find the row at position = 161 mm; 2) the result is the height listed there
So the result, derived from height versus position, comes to 203.6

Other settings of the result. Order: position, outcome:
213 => 134.7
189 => 184.4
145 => 212.3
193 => 166.7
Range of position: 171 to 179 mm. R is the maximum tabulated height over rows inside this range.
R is 207.5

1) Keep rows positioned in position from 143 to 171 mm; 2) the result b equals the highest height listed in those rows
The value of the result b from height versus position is 222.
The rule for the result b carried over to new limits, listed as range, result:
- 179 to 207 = 201.1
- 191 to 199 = 166.7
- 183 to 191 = 198.3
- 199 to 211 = 130.4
